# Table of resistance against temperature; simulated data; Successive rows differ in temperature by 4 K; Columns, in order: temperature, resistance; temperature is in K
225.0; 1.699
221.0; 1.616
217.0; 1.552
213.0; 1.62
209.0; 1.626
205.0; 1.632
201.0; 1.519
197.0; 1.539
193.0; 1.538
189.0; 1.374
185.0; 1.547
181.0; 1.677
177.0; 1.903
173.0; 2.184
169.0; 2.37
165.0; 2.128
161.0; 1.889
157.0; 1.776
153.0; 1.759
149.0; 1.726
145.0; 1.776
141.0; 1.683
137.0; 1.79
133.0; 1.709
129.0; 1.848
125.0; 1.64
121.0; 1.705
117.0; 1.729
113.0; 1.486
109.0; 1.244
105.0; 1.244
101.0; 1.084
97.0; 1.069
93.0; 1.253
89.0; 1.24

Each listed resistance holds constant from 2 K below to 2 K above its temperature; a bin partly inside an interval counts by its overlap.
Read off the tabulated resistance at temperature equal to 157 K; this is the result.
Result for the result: 1.776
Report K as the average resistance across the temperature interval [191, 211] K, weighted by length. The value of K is 1.57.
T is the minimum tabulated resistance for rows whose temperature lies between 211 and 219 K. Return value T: 1.552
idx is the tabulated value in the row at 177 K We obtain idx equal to 1.903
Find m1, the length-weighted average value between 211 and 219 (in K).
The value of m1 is 1.59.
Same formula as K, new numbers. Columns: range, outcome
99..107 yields 1.16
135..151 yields 1.74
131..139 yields 1.75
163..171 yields 2.25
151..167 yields 1.89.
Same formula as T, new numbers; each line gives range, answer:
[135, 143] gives 1.683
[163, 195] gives 1.374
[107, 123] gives 1.244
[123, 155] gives 1.64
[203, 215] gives 1.62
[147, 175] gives 1.726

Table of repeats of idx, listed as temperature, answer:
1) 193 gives 1.538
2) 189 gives 1.374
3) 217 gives 1.552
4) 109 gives 1.244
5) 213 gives 1.62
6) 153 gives 1.759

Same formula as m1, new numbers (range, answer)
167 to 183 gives 2.03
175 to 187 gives 1.71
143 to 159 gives 1.76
